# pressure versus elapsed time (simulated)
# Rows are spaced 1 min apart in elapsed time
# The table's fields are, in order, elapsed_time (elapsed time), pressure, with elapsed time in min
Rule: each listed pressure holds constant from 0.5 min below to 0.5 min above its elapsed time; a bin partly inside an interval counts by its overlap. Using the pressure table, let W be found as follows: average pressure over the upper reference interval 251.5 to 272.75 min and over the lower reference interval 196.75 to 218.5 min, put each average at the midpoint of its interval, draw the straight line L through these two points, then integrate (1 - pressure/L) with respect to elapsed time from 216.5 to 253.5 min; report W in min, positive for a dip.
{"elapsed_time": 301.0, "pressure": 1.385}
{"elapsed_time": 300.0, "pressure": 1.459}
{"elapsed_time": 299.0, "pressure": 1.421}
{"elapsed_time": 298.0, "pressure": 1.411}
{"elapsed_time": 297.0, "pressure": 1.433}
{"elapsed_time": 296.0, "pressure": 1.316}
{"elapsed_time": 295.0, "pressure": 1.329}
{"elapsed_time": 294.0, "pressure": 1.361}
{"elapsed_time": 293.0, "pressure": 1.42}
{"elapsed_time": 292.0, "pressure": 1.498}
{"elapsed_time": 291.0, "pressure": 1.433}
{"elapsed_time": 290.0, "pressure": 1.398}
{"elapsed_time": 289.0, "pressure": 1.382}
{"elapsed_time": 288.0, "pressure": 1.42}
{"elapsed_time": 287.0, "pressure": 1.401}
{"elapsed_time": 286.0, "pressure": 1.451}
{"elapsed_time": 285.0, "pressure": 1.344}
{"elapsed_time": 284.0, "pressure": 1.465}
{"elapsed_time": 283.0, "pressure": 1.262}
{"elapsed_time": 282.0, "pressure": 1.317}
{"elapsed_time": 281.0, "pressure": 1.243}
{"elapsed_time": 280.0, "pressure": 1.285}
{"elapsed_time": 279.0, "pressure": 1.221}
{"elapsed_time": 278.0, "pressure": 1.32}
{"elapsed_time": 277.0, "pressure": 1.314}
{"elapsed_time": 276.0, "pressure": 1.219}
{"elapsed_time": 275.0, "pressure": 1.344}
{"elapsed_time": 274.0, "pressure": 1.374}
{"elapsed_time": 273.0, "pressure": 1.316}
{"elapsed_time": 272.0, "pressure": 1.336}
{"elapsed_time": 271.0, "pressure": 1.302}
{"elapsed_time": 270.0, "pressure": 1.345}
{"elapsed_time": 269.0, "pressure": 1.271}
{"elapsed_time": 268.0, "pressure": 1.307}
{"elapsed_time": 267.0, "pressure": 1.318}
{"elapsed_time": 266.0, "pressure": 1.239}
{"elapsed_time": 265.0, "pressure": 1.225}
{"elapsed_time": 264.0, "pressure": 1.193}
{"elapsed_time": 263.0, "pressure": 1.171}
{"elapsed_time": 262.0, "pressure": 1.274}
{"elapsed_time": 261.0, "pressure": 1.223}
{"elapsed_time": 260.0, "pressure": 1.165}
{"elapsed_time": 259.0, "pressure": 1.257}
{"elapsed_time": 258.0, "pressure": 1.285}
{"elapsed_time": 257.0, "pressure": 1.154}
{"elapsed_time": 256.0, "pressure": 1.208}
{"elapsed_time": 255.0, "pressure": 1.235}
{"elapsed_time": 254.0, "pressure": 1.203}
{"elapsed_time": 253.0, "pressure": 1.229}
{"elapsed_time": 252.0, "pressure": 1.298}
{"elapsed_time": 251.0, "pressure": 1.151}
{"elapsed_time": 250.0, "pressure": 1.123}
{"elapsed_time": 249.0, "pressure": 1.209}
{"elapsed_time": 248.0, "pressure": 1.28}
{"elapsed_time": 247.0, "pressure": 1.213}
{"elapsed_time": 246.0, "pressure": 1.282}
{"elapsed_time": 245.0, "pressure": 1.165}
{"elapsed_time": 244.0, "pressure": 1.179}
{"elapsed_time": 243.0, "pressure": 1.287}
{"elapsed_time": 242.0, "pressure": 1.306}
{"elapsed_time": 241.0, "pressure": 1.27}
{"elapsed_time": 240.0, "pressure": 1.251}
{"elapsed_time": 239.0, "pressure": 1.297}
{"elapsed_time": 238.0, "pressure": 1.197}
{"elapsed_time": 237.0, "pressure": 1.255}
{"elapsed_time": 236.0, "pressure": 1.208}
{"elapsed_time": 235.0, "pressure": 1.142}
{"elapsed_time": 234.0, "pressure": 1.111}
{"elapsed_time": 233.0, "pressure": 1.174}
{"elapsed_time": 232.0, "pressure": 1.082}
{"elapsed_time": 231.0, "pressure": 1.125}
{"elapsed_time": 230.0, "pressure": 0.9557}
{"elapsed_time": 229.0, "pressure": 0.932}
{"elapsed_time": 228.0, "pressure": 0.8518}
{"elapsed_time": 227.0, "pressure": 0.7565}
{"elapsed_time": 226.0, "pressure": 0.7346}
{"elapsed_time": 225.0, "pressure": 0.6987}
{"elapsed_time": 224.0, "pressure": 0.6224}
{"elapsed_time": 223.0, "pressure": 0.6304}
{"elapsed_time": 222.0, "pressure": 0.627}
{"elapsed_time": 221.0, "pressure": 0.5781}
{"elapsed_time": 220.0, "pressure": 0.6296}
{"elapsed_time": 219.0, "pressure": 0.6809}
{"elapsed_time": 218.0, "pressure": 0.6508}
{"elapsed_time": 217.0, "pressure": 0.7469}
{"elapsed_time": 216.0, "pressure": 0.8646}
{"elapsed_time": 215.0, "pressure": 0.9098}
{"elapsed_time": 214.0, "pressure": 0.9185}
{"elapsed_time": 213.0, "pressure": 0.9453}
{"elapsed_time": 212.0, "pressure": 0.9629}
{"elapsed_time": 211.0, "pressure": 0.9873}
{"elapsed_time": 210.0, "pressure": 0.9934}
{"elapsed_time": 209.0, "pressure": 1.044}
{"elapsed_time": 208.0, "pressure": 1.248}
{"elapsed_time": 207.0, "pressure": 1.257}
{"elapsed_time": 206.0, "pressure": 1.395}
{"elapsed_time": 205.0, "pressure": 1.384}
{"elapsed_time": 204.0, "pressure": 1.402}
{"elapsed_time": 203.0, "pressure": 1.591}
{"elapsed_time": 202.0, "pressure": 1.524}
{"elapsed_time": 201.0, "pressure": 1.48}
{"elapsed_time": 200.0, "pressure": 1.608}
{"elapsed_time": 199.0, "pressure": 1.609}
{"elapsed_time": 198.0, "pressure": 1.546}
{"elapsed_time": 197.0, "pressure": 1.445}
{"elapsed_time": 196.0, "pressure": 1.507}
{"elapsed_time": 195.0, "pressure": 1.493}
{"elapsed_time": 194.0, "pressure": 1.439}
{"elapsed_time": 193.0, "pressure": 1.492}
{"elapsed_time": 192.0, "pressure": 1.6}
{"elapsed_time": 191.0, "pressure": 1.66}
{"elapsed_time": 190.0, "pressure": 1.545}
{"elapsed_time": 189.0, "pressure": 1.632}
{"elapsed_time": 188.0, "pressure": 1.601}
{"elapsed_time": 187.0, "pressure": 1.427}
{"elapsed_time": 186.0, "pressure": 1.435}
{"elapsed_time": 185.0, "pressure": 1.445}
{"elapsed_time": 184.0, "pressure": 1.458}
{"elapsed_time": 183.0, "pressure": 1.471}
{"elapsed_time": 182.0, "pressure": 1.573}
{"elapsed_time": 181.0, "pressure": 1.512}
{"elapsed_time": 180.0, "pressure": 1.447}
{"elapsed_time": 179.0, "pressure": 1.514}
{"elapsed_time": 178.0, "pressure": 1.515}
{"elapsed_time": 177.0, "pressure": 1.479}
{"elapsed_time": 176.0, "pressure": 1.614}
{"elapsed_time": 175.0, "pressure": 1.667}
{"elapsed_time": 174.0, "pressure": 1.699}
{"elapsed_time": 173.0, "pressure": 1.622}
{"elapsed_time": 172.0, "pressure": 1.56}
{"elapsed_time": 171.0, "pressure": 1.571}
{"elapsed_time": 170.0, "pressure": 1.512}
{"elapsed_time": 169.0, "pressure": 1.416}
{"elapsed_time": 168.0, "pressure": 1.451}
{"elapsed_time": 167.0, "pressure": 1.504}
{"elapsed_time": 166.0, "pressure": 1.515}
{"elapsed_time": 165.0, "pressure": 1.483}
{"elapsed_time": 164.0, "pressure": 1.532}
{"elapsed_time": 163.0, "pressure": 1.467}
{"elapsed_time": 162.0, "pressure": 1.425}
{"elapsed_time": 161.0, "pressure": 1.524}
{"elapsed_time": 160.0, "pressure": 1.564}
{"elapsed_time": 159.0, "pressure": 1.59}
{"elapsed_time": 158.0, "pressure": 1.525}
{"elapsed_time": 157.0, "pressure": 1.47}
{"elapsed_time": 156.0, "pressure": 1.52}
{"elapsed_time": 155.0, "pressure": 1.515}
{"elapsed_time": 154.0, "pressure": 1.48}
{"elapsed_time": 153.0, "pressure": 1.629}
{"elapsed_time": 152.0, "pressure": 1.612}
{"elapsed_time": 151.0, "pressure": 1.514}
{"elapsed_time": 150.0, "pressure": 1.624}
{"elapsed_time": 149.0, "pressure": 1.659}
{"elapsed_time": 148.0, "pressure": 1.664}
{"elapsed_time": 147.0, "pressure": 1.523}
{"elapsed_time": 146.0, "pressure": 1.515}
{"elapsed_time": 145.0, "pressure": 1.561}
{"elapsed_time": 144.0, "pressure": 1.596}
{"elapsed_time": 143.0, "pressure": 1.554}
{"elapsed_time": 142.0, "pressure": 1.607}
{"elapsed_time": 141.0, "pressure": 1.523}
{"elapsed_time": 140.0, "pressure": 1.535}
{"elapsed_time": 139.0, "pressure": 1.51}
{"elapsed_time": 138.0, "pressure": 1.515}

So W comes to 6.1 min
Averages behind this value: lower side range 1.2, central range 1.03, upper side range 1.25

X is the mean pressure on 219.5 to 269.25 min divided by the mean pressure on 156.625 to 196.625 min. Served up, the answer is 0.73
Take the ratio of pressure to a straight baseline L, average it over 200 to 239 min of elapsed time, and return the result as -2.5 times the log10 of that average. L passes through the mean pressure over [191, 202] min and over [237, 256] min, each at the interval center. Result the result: 0.340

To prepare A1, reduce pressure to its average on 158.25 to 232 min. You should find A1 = 1.29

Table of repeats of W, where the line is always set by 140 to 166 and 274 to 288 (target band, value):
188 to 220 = 4.2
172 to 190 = -0.5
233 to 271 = 4.0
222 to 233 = 4.4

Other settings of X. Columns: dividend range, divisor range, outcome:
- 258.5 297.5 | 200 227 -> 1.34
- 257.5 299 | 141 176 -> 0.85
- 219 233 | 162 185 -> 0.52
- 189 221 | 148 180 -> 0.80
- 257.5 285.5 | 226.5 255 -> 1.10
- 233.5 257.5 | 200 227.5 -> 1.24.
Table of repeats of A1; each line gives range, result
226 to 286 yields 1.22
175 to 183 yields 1.53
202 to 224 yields 0.978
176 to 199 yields 1.52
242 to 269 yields 1.23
